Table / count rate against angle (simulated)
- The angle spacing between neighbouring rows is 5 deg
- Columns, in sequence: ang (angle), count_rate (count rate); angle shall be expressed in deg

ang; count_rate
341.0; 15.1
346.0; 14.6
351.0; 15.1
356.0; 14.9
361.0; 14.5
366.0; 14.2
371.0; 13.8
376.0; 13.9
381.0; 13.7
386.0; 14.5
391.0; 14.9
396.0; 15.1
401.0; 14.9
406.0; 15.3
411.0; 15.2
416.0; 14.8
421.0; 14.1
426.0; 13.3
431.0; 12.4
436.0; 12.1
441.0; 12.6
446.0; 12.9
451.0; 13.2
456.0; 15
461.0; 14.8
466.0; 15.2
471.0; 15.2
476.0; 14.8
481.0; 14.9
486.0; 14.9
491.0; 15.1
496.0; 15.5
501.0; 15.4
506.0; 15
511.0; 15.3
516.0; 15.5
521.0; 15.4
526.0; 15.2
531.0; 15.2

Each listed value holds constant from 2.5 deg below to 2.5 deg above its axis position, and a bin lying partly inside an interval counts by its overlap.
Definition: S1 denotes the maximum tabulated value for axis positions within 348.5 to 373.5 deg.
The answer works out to 15.1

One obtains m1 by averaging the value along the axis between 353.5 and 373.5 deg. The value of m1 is 14.3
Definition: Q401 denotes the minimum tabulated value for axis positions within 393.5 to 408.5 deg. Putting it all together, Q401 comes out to 14.9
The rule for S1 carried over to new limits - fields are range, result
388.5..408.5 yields 15.3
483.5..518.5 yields 15.5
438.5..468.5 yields 15.2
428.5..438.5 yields 12.4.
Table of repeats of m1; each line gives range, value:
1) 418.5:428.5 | 13.7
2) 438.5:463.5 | 13.7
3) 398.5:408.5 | 15.1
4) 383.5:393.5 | 14.7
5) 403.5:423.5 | 14.8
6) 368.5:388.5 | 14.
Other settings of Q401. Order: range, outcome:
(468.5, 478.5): 14.8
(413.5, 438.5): 12.1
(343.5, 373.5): 13.8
